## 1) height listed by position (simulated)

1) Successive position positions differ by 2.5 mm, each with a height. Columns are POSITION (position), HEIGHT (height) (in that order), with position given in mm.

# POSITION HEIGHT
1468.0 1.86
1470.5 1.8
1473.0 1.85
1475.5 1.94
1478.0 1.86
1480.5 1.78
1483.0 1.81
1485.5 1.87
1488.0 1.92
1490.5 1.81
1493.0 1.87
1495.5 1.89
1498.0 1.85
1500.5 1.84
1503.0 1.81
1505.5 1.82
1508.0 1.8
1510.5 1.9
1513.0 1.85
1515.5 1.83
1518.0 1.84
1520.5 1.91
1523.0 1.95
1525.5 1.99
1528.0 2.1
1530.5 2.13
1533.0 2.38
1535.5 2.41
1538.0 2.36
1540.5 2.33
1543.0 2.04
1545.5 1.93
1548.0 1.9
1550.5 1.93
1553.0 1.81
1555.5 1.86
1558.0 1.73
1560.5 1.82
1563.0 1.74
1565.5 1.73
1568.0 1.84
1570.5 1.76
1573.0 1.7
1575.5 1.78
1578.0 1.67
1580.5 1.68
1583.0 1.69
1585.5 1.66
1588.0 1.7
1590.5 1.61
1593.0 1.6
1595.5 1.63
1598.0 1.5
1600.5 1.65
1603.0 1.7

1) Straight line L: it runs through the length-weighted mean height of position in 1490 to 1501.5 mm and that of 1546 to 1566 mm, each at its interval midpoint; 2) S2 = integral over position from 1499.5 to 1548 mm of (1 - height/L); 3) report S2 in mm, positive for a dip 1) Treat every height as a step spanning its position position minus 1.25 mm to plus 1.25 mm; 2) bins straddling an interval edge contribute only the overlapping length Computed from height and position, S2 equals -4.5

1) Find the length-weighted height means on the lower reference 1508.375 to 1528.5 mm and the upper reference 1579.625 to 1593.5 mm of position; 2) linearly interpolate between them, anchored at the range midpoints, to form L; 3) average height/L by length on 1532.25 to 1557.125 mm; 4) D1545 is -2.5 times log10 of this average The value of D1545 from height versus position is -0.15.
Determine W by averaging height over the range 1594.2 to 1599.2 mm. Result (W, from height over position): 1.57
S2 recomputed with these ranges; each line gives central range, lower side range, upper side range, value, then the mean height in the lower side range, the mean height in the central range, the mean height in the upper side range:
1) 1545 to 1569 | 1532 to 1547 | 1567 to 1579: 1.86 mm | 2.23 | 1.83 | 1.75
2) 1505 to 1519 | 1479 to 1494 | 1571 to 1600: -0.35 mm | 1.84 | 1.84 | 1.66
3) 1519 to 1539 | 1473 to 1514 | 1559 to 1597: -4.00 mm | 1.85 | 2.15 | 1.71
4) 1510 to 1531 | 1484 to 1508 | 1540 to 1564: -0.77 mm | 1.85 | 1.94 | 1.9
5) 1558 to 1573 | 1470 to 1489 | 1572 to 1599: -0.64 mm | 1.86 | 1.77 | 1.66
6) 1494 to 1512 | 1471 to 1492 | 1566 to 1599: -0.28 mm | 1.85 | 1.84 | 1.68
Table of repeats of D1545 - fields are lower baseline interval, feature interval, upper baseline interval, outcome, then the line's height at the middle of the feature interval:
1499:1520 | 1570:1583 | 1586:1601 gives -0.03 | 1.66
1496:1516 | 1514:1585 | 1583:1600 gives -0.11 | 1.73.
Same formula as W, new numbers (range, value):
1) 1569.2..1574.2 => 1.73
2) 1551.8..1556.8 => 1.83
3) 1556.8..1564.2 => 1.76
